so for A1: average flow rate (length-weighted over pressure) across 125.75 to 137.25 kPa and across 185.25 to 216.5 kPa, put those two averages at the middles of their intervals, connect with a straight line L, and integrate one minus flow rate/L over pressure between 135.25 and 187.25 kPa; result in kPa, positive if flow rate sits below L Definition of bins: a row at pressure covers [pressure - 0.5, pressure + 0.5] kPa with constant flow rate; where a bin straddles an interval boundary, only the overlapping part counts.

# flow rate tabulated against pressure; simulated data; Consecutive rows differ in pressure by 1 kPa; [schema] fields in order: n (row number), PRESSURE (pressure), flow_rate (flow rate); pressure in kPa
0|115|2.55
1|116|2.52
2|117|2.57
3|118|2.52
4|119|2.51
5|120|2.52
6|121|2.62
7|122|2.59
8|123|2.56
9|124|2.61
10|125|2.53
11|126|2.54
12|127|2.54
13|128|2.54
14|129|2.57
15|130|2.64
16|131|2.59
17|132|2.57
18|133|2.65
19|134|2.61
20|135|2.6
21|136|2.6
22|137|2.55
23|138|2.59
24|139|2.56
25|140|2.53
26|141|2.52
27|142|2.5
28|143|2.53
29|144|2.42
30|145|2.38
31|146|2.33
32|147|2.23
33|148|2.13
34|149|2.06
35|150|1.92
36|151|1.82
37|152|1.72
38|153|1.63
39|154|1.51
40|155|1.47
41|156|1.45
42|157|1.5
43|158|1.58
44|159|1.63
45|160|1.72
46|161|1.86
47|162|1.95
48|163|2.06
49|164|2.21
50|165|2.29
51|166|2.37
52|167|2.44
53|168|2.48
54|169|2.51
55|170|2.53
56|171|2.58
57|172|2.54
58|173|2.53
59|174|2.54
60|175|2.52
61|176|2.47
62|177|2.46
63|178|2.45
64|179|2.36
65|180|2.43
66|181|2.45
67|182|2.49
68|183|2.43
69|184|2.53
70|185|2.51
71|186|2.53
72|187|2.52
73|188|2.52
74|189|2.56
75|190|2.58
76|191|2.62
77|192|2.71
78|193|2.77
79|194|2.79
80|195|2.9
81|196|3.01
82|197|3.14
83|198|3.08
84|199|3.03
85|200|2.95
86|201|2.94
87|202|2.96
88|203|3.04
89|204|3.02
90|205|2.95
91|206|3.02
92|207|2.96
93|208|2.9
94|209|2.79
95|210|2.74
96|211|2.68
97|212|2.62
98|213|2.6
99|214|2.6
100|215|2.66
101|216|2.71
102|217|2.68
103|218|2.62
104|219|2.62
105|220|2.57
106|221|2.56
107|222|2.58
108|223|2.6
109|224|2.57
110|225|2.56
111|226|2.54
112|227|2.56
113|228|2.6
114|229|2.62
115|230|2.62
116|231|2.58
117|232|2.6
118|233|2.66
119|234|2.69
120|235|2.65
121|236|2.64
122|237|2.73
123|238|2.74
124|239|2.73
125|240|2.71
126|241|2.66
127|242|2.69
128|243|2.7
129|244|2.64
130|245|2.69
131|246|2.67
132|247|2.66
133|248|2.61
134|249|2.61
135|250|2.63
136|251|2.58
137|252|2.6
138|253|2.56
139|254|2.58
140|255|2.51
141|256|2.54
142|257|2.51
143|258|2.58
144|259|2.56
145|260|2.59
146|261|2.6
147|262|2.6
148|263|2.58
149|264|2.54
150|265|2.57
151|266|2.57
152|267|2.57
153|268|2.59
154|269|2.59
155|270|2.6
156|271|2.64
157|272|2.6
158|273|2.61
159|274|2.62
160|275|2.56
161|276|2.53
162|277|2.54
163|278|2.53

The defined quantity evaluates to 8.34 kPa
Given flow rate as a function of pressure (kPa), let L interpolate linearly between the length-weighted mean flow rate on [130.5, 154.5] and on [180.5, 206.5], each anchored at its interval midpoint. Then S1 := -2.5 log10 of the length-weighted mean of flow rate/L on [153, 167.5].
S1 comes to 0.32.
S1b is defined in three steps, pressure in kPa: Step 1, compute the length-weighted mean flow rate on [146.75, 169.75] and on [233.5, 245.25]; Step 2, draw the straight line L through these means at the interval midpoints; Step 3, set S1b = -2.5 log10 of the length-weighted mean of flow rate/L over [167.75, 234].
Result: -0.15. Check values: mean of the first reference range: 1.94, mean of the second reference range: 2.69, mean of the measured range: 2.67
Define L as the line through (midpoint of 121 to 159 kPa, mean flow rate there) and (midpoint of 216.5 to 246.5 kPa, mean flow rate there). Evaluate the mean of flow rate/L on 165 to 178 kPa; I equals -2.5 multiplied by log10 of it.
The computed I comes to -0.04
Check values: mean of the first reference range 2.28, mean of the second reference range 2.64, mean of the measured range 2.49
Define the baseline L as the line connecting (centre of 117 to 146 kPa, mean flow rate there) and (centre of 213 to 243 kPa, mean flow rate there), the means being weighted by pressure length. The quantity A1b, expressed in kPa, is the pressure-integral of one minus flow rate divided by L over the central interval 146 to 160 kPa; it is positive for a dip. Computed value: 4.39 kPa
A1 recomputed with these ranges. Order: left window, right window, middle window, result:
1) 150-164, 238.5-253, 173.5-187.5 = -3.7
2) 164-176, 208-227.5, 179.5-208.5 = -2.5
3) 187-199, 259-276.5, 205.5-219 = 0.0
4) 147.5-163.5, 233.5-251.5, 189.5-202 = -4.0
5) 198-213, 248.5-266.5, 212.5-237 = 1.4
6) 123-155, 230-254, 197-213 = -2.3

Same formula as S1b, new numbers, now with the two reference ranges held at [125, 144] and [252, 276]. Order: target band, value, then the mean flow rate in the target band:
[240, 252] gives -0.03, 2.65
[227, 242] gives -0.03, 2.66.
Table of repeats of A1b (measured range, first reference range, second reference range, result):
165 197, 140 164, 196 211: -0.46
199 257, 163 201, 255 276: -2.36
